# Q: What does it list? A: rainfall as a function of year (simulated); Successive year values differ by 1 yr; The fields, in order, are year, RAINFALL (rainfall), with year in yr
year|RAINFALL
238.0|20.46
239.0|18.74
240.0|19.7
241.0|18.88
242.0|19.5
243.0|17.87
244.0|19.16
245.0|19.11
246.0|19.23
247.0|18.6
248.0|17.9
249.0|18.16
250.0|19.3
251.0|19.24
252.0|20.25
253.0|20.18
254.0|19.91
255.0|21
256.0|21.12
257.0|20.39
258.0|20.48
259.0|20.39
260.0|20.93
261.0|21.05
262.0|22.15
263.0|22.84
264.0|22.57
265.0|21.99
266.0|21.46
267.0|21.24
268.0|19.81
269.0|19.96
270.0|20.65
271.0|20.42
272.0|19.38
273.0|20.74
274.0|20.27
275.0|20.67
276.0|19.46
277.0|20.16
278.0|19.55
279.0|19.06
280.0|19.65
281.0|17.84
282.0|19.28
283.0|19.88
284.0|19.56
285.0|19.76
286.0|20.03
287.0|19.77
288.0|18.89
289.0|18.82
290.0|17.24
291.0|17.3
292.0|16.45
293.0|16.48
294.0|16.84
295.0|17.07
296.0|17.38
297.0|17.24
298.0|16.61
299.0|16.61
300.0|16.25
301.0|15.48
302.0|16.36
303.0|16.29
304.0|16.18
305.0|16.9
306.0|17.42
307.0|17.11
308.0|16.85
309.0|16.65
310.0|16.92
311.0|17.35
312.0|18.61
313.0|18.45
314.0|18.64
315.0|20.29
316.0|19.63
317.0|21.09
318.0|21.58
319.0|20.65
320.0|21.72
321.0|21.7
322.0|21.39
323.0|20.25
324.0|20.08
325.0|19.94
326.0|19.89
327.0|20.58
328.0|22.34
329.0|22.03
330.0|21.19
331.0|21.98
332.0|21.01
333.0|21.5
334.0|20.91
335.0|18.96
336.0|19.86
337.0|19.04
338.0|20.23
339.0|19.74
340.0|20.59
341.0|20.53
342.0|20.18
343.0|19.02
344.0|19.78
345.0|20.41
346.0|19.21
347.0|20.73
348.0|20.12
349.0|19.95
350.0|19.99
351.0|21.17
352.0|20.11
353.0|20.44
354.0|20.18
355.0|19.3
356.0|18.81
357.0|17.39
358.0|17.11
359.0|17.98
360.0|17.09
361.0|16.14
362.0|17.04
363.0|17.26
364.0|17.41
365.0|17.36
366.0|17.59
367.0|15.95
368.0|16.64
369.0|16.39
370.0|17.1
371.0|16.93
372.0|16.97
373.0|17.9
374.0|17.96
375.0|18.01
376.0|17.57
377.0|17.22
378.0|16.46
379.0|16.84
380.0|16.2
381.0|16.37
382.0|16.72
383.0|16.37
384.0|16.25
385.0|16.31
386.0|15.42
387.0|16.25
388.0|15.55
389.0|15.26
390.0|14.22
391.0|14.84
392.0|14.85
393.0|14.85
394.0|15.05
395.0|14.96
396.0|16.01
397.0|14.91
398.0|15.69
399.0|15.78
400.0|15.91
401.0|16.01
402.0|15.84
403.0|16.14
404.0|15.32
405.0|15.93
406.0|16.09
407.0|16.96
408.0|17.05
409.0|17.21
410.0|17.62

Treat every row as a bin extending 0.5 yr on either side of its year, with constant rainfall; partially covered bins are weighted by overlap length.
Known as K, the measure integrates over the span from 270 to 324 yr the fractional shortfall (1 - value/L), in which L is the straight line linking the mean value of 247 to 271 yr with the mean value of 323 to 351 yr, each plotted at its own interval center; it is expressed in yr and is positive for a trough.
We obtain 4.8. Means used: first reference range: 20.5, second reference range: 20.4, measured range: 18.6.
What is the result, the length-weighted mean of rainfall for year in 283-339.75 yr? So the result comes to 18.9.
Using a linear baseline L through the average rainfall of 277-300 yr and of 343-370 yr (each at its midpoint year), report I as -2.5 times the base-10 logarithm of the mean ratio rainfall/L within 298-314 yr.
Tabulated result 0.08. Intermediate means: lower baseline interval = 18.2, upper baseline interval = 18.5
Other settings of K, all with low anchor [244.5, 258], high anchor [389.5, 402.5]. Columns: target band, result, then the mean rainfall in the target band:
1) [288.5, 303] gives 1.1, 16.8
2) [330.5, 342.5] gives -2.3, 20.4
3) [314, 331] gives -3.3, 20.9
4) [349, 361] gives -1.8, 19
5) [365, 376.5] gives -0.8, 17.2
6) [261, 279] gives -1.6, 20.7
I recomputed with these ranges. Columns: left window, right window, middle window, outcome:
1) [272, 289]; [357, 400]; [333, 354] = -0.15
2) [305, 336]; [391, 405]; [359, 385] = 0.00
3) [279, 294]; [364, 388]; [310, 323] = -0.11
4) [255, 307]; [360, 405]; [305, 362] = -0.12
